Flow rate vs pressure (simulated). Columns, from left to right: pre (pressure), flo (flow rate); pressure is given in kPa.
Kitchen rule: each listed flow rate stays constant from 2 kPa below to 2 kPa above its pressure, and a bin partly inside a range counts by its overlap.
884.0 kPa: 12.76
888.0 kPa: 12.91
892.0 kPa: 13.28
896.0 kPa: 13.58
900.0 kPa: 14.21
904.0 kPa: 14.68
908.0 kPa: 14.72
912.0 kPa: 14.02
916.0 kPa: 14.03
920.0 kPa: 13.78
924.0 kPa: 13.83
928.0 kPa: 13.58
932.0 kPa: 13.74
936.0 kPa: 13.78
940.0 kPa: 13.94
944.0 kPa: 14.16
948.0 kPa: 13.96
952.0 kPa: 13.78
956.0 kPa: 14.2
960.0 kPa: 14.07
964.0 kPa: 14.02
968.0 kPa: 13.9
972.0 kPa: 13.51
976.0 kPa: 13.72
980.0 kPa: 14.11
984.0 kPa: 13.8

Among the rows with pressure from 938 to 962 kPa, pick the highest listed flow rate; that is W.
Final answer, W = 14.2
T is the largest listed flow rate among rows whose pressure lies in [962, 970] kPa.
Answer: 14.02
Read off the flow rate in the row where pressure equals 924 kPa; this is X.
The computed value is 13.83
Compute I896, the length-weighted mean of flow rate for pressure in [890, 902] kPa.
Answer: 13.7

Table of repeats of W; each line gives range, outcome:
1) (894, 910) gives 14.72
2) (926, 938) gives 13.78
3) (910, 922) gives 14.03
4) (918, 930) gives 13.83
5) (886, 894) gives 13.28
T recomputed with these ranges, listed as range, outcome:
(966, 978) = 13.9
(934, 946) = 14.16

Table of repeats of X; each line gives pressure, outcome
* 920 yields 13.78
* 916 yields 14.03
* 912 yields 14.02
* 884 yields 12.76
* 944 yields 14.16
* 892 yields 13.28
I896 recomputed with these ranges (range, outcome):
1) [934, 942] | 13.9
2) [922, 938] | 13.7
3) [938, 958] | 14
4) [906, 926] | 14.1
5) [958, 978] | 13.8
